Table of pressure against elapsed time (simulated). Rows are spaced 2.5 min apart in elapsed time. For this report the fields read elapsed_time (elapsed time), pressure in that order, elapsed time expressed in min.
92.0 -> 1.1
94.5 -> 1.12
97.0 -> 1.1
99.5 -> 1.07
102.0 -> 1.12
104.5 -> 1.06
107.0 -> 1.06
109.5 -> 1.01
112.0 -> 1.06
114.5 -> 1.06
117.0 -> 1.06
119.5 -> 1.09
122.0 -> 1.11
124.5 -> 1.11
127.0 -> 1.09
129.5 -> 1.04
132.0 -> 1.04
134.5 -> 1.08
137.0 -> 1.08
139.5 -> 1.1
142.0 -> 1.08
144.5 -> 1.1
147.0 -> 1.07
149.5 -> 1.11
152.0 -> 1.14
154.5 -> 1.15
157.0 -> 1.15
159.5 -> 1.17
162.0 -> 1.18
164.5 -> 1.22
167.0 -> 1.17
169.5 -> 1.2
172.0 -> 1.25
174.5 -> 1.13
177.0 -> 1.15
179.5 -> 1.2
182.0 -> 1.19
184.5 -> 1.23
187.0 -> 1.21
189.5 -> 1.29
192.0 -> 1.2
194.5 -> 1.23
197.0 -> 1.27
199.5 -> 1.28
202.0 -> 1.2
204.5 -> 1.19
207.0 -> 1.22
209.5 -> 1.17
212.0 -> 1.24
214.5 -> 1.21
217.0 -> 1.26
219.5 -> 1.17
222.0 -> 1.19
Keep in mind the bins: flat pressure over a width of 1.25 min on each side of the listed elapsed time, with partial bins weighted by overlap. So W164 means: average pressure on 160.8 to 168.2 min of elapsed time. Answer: 1.19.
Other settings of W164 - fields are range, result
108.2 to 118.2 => 1.05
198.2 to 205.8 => 1.22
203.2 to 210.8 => 1.19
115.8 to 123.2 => 1.09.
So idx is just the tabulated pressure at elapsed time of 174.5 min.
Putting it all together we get 1.13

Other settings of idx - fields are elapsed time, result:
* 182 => 1.19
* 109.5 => 1.01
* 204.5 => 1.19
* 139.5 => 1.1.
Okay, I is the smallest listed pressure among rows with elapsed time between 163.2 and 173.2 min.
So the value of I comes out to 1.17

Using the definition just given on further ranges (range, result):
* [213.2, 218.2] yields 1.21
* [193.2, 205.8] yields 1.19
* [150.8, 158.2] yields 1.14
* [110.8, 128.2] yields 1.06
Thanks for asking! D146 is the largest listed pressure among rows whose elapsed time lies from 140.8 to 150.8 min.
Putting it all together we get 1.11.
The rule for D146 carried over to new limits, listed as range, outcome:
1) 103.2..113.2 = 1.06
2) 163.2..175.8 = 1.25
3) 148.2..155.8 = 1.15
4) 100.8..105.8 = 1.12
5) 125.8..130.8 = 1.09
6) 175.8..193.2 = 1.29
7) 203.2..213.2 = 1.24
